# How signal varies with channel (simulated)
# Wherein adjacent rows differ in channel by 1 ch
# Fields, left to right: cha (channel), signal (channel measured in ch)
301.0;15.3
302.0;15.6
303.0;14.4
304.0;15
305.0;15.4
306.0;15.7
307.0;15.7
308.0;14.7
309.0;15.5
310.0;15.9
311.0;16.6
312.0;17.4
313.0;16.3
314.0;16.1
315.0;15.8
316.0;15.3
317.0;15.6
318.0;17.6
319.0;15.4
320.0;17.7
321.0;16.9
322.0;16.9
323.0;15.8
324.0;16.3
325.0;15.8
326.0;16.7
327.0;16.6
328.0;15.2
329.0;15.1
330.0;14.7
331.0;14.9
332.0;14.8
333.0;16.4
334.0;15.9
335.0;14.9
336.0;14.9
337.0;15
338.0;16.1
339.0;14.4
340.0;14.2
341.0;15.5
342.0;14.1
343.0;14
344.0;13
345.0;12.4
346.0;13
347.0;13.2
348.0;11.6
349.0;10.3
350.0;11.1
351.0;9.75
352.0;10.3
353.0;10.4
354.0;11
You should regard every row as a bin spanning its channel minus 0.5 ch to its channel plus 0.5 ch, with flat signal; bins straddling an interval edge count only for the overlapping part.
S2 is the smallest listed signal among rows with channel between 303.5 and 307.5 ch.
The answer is 15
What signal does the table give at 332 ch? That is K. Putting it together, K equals 14.8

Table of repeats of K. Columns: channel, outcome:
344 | 13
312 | 17.4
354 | 11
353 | 10.4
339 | 14.4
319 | 15.4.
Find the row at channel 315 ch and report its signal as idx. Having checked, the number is 15.8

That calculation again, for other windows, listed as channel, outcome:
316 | 15.3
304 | 15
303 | 14.4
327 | 16.6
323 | 15.8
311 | 16.6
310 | 15.9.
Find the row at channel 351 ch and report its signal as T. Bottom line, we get 9.75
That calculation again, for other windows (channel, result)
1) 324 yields 16.3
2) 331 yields 14.9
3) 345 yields 12.4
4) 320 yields 17.7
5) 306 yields 15.7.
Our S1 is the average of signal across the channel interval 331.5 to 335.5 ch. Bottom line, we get 15.5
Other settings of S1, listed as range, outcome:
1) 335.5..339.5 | 15.1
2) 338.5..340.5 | 14.3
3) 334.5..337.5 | 14.9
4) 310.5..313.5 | 16.8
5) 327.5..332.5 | 14.9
